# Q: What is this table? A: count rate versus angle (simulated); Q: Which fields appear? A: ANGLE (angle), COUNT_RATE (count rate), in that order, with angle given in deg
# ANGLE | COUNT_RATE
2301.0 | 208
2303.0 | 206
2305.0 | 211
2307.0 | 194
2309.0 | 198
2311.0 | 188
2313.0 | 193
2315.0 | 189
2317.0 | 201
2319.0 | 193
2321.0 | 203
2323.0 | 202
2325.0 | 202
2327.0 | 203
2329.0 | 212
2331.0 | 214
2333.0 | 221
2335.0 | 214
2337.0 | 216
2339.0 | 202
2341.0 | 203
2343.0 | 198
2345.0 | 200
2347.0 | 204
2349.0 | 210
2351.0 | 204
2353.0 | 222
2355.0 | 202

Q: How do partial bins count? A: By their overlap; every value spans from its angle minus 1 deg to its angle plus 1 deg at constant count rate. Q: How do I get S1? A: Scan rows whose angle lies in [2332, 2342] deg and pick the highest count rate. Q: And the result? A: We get 221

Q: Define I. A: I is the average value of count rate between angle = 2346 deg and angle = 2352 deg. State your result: 206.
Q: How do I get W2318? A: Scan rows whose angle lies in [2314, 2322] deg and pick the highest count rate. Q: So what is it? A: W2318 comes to 203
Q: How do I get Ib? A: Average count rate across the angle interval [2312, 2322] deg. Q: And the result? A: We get 196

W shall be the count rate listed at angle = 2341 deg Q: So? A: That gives 203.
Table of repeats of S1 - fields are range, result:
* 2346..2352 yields 210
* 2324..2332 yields 214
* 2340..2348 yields 204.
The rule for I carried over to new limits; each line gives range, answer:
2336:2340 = 209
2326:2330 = 208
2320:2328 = 202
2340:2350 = 203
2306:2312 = 193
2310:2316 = 190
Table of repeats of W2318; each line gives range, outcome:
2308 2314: 198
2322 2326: 202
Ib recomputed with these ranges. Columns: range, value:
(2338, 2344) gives 201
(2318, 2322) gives 198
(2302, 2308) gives 204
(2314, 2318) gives 195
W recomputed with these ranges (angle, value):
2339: 202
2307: 194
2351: 204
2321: 203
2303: 206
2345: 200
